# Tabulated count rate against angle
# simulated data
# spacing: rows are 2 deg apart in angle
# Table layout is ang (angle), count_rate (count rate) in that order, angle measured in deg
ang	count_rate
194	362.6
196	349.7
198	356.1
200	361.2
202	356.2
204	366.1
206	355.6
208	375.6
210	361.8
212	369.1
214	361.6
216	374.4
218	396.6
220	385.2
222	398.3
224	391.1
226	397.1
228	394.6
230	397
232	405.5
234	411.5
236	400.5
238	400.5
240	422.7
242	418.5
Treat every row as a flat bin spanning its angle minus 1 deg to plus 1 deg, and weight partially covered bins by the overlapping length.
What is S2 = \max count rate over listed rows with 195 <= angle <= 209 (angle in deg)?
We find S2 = 375.6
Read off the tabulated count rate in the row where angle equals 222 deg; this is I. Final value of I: 398.3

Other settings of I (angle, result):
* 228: 394.6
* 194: 362.6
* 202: 356.2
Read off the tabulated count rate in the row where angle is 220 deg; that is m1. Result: 385.2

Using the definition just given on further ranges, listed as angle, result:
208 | 375.6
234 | 411.5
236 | 400.5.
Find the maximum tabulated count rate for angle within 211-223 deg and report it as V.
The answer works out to 398.3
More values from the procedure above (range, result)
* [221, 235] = 411.5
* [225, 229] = 397.1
